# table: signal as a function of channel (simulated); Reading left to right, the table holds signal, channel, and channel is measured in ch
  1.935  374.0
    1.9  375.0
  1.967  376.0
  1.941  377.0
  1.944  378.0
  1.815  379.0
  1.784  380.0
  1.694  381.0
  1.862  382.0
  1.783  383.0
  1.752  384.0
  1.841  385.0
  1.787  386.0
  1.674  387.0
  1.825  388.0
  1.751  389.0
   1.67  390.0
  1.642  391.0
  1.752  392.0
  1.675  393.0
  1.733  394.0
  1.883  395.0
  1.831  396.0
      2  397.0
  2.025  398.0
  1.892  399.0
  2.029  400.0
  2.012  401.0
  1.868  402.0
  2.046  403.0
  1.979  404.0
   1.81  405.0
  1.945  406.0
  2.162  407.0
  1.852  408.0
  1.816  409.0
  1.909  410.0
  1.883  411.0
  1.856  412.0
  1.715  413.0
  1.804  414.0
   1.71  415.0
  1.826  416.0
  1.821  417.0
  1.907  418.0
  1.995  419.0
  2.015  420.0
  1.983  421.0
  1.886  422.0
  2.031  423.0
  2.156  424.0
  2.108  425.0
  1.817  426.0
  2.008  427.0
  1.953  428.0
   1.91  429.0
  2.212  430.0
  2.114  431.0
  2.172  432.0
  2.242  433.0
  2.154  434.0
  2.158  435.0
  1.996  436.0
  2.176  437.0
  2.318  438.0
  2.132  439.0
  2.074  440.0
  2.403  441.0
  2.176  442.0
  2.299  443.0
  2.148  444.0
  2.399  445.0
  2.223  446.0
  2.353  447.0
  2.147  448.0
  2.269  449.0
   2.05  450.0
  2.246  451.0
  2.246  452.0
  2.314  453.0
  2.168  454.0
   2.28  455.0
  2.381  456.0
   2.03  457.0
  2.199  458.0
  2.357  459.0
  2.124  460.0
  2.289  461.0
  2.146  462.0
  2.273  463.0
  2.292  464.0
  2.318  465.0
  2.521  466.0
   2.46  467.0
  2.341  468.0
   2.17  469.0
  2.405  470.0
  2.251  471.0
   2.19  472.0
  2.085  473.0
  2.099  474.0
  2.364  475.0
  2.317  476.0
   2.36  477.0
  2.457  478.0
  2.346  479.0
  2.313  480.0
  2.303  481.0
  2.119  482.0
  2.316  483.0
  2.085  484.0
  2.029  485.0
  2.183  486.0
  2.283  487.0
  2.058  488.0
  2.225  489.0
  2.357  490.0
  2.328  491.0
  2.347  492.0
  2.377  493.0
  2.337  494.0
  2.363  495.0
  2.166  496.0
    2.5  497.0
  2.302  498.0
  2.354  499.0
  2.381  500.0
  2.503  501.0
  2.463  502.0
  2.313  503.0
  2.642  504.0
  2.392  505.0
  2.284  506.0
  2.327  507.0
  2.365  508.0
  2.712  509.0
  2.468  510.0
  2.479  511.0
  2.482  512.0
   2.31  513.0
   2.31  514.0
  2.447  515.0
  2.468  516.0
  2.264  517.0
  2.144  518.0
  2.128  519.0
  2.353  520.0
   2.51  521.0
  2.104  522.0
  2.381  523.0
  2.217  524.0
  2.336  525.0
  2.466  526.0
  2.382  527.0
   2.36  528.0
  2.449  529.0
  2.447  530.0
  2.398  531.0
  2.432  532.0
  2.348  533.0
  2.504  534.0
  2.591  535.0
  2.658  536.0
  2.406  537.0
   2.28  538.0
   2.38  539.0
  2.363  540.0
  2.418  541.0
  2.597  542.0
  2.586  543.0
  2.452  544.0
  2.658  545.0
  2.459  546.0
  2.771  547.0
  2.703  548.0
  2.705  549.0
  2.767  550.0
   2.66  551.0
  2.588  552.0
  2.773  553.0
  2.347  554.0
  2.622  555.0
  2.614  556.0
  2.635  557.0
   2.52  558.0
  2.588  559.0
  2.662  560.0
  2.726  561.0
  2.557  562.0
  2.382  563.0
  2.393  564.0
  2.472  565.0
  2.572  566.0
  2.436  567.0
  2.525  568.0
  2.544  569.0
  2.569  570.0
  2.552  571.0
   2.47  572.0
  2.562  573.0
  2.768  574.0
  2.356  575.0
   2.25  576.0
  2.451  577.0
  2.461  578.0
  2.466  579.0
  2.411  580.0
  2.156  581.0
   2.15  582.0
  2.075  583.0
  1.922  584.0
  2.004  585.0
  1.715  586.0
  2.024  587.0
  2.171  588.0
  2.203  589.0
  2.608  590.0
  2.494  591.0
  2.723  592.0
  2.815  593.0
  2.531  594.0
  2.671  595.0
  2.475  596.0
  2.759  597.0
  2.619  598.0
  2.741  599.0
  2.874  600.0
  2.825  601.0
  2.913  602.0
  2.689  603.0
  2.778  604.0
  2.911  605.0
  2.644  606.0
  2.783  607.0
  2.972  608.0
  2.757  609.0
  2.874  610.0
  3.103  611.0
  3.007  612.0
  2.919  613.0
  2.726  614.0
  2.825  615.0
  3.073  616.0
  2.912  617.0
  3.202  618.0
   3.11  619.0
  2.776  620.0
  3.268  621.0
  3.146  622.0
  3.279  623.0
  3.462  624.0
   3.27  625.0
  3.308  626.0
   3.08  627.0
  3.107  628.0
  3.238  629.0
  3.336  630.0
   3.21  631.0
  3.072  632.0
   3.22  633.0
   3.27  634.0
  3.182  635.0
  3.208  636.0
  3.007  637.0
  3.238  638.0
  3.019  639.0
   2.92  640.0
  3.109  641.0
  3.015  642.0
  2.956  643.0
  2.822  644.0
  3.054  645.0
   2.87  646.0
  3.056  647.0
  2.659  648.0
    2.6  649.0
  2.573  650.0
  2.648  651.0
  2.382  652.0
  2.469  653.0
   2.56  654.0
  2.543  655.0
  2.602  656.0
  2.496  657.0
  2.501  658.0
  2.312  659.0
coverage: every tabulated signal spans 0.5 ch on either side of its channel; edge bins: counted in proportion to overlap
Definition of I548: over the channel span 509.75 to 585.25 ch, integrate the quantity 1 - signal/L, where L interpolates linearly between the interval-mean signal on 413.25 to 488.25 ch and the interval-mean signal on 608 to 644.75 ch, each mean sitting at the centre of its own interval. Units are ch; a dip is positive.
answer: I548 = 6.1 ch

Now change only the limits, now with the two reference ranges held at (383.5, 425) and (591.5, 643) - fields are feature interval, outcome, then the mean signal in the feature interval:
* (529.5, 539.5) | 0.4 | 2.44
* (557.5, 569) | 0.7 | 2.53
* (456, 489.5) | -0.4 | 2.25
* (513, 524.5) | 0.8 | 2.3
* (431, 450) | -1.3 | 2.21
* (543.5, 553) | -0.1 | 2.65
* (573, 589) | 3.2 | 2.24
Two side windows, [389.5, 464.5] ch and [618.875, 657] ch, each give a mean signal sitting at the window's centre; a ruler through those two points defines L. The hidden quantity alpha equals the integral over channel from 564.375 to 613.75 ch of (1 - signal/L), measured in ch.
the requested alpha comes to 4.0 ch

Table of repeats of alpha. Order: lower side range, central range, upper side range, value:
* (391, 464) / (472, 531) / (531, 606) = -0.98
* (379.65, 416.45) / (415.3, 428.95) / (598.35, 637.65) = 0.10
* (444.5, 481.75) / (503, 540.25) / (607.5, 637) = 2.62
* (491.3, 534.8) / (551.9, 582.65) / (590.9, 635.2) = 2.18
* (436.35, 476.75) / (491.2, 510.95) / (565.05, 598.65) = -0.79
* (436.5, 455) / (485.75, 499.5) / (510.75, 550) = 0.25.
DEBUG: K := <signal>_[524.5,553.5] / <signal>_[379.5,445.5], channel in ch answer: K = 1.3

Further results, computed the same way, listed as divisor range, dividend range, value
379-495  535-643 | 1.30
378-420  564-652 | 1.49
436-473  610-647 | 1.37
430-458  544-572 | 1.17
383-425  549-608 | 1.35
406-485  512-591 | 1.13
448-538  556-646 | 1.18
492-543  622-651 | 1.28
